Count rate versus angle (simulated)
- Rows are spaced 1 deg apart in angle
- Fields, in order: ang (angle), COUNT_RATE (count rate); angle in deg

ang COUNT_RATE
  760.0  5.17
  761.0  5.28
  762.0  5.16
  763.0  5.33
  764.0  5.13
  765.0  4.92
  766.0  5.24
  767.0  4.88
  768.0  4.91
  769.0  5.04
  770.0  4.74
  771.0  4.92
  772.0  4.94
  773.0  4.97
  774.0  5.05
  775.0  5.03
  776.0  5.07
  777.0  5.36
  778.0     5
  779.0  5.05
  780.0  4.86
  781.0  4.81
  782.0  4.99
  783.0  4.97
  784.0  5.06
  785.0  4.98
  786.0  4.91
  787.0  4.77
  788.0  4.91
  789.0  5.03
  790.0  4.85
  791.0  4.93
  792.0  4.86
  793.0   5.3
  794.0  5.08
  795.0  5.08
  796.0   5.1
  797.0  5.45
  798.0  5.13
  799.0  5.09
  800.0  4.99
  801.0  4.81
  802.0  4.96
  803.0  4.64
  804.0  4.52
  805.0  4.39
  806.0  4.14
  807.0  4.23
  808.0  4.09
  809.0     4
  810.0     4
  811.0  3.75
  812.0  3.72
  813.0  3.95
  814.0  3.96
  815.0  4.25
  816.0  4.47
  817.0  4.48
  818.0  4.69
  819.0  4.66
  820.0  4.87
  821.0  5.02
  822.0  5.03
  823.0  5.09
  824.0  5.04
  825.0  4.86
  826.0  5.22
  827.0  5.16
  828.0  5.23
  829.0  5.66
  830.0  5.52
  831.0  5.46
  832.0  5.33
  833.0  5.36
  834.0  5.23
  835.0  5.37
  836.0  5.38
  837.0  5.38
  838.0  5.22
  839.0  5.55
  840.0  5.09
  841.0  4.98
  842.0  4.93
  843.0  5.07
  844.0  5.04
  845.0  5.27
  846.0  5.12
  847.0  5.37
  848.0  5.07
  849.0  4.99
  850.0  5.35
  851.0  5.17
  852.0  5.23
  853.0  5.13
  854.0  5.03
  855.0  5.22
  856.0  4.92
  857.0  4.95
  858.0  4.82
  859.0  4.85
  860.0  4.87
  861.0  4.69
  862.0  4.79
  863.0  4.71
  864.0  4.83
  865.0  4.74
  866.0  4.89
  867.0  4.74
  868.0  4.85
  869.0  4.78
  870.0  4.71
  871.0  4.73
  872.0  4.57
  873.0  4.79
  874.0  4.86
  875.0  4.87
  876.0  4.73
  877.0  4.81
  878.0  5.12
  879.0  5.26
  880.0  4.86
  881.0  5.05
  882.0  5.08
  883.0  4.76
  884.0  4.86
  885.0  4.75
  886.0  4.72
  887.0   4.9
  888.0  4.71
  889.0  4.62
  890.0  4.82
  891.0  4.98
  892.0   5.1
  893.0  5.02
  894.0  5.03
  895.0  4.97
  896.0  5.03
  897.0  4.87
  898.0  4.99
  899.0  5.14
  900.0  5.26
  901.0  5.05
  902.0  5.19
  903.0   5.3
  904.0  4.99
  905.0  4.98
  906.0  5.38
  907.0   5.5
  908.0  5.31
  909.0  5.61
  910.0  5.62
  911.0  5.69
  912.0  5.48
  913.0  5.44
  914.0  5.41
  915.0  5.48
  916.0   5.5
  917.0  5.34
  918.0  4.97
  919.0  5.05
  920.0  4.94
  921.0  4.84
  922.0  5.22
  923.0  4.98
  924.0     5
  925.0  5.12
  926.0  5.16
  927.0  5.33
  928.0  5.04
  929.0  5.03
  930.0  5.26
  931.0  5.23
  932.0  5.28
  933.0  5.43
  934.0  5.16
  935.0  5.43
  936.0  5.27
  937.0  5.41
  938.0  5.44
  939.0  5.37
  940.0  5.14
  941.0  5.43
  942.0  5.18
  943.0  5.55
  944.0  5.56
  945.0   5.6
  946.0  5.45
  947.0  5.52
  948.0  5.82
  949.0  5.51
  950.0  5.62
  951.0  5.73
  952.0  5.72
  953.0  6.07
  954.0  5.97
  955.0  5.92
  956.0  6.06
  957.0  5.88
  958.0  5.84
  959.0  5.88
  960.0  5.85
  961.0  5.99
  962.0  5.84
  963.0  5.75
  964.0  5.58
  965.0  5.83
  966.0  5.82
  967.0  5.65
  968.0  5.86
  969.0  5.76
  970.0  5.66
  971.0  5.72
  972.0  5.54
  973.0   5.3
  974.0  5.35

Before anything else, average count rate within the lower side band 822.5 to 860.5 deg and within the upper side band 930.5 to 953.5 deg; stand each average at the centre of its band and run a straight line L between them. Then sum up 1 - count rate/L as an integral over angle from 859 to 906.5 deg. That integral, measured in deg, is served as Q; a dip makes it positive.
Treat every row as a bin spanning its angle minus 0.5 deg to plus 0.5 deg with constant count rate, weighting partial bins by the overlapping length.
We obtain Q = 3.5 deg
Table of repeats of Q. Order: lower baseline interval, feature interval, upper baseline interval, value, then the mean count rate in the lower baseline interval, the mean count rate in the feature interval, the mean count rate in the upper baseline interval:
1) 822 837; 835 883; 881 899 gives 1.0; 5.27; 4.99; 4.91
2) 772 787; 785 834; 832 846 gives 3.0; 5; 4.8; 5.22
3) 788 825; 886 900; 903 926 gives 0.6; 4.66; 4.94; 5.26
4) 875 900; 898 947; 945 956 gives 0.9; 4.93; 5.28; 5.74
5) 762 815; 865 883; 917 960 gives 1.0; 4.8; 4.86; 5.42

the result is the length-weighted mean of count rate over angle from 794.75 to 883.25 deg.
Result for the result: 4.89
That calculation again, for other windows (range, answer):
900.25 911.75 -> 5.33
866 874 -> 4.76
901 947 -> 5.29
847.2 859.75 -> 5.06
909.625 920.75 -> 5.34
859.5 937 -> 5.05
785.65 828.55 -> 4.71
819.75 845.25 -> 5.21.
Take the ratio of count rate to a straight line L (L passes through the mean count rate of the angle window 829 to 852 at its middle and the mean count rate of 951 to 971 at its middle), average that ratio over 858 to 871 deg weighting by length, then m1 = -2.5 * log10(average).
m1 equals 0.12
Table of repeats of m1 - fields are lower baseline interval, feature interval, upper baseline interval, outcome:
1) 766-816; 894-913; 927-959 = 0.02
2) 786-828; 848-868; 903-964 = 0.01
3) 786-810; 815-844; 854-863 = -0.06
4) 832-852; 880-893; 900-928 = 0.08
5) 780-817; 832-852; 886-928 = -0.08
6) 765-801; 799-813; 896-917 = 0.17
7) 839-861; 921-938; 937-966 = 0.07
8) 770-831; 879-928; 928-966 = 0.05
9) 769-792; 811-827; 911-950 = 0.10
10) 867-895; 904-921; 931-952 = -0.03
